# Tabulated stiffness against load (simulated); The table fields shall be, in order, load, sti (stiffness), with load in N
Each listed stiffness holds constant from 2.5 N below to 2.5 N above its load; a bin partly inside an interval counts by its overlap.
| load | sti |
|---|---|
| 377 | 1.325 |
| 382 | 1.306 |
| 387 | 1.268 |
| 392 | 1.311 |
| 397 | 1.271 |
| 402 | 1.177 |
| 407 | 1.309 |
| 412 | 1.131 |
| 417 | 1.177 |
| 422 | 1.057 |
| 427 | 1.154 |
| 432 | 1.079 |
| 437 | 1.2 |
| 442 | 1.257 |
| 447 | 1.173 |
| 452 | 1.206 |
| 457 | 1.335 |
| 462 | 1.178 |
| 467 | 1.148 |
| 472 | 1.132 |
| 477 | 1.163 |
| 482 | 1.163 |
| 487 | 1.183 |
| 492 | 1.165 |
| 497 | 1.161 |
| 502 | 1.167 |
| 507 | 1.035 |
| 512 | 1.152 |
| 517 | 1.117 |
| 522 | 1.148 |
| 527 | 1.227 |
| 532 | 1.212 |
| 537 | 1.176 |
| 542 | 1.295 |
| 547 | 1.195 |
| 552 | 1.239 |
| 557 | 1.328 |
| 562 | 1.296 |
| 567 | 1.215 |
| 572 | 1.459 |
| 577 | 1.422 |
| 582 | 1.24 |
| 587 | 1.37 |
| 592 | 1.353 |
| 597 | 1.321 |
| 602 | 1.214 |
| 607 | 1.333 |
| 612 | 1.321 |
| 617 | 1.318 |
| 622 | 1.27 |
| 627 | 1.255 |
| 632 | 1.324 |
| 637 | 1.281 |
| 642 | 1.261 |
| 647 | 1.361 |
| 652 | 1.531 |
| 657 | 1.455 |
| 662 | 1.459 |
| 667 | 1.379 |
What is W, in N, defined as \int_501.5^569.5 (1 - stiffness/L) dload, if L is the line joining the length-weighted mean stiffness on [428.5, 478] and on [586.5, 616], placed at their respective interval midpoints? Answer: 3.1 N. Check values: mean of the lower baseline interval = 1.19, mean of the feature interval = 1.2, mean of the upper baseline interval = 1.32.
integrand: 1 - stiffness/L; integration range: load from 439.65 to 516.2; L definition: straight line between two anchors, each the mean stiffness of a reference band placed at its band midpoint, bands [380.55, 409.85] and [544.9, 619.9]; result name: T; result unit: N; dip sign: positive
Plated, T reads 6.8 N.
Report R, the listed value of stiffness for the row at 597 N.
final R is 1.321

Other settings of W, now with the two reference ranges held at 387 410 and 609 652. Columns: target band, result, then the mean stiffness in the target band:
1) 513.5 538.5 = 2.2 N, 1.18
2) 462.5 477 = 1.5 N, 1.15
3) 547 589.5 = -0.5 N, 1.31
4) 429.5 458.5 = 1.6 N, 1.2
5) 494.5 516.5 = 2.7 N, 1.13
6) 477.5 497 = 1.7 N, 1.17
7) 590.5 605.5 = 0.1 N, 1.29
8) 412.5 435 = 2.7 N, 1.12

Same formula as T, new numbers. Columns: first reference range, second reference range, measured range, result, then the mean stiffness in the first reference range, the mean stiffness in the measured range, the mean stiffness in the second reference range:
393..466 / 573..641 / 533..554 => 0.7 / 1.19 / 1.22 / 1.31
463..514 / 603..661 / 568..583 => -1.3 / 1.15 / 1.37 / 1.34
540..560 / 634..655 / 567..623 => -0.7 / 1.26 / 1.33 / 1.36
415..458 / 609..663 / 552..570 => 0.0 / 1.18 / 1.28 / 1.35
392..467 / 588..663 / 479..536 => 4.3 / 1.2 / 1.16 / 1.34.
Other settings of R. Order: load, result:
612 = 1.321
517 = 1.117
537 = 1.176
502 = 1.167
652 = 1.531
